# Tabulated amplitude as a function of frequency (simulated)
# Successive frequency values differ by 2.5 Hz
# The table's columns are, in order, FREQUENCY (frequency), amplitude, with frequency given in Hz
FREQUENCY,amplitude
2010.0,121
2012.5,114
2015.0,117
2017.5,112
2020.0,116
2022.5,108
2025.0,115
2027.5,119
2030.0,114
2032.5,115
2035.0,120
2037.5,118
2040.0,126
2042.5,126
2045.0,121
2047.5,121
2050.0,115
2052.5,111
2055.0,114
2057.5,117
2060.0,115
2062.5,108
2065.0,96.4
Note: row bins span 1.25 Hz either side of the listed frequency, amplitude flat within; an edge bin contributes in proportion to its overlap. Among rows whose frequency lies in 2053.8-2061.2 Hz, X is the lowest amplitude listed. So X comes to 114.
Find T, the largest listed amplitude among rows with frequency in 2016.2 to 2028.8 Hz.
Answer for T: 119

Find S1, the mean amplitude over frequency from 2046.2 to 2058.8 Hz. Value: 116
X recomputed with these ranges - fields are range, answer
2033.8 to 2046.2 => 118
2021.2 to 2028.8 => 108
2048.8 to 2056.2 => 111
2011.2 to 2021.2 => 112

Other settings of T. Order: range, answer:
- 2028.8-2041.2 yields 126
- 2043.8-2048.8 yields 121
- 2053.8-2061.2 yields 117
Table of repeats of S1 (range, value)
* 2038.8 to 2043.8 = 126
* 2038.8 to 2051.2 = 122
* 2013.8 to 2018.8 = 114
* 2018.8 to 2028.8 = 114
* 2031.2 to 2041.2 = 120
